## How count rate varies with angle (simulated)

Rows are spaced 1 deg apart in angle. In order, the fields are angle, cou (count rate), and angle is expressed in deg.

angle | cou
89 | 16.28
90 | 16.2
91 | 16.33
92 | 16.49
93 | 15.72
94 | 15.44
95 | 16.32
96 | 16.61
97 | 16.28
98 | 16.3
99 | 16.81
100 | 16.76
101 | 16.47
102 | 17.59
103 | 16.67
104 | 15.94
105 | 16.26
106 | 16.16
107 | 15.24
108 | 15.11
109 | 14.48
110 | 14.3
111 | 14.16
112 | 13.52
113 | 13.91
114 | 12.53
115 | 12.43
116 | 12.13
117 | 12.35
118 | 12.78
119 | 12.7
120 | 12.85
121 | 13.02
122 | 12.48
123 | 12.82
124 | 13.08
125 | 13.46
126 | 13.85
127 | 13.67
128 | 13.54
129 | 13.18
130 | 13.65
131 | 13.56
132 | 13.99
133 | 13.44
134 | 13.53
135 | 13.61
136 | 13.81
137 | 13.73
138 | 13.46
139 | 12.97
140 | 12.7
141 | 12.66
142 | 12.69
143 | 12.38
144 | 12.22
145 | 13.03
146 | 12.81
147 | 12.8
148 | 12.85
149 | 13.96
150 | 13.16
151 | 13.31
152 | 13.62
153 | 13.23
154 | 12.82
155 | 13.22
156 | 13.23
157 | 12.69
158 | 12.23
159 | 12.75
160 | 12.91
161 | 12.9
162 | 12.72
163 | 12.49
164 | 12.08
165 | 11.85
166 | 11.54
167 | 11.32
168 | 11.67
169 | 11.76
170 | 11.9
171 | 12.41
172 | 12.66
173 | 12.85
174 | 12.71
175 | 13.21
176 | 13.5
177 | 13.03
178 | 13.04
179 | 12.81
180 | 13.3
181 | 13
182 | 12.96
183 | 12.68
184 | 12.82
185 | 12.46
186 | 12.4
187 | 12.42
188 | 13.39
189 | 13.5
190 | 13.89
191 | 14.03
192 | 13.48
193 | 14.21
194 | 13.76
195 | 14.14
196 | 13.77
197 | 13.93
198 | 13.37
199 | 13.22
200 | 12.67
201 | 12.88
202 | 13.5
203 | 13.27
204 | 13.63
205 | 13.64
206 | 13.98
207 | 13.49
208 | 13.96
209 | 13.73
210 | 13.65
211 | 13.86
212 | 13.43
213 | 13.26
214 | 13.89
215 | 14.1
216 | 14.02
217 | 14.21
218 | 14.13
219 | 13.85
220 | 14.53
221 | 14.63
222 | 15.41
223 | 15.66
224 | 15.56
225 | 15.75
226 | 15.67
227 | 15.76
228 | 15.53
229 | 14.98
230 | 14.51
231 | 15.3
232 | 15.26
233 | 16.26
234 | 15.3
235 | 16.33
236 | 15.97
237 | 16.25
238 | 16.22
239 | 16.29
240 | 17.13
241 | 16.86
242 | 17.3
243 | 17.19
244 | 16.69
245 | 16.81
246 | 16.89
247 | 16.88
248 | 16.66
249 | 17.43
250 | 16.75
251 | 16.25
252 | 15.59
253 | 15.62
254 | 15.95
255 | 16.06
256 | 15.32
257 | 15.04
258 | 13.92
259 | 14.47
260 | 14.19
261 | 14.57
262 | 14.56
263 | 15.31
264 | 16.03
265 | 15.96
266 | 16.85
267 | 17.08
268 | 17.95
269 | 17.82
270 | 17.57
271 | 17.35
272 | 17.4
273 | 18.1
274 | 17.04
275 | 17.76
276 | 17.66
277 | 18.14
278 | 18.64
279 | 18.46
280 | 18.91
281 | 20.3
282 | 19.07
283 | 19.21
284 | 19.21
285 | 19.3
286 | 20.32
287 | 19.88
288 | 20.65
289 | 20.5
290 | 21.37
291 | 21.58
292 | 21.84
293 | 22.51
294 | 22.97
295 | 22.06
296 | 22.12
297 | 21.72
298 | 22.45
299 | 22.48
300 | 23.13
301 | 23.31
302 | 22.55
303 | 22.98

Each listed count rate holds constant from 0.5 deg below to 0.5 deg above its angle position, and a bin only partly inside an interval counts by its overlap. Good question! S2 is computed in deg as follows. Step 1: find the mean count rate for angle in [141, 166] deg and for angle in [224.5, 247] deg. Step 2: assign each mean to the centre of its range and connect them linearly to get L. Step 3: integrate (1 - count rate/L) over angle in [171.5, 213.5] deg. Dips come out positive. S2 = 3.06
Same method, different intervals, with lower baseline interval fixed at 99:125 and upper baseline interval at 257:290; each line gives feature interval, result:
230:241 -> 0.6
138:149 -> 1.6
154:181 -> 5.0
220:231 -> 0.9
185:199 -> 2.1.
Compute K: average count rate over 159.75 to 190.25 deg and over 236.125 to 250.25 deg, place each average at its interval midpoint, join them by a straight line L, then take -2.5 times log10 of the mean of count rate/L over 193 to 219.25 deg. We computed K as 0.07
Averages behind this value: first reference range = 12.6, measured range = 13.7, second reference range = 16.8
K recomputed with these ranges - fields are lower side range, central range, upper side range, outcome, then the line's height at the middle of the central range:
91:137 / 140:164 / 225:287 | 0.169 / 15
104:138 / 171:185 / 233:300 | 0.183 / 15.3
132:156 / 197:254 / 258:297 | 0.095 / 16.4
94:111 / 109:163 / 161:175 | 0.071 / 14.1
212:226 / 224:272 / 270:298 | 0.049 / 16.9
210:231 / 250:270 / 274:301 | 0.147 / 18.1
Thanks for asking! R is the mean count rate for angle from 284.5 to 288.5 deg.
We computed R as 20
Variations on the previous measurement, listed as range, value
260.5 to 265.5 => 15.3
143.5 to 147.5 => 12.7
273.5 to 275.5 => 17.4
